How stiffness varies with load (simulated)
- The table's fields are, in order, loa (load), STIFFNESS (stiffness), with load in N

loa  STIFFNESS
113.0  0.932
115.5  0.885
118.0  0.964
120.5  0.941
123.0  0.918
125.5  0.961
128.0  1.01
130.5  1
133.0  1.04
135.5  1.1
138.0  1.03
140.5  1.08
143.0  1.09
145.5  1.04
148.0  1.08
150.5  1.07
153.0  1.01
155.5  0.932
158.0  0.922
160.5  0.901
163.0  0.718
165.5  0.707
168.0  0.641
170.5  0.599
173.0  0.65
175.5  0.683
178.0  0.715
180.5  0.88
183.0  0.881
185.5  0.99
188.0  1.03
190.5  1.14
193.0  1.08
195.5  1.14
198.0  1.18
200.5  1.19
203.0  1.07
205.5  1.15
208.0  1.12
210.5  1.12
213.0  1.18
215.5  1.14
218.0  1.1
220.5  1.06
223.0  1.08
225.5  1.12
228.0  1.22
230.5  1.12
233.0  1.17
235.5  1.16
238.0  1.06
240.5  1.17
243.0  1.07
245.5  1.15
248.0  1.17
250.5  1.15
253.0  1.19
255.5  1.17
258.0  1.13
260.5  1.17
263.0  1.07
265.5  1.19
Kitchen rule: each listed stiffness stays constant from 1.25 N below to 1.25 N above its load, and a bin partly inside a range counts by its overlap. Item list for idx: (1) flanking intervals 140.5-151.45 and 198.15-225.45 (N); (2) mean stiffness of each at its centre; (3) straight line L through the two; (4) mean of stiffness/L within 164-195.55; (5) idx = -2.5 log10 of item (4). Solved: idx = 0.286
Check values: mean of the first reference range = 1.07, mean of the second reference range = 1.12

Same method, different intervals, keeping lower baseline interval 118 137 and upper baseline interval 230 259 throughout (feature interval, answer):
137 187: 0.176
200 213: -0.036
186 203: -0.036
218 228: 0.011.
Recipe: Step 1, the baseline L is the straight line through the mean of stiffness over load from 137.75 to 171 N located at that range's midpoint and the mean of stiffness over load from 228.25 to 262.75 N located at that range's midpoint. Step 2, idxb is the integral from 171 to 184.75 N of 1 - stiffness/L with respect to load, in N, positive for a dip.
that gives 3.1 N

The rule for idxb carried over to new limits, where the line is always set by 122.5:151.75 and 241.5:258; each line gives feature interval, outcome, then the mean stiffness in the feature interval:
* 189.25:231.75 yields -0.77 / 1.13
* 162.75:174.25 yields 4.42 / 0.658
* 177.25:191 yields 1.88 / 0.937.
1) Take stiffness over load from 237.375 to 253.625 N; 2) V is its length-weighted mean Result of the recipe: 1.14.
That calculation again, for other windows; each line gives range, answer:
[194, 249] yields 1.13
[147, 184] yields 0.824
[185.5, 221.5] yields 1.12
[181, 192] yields 1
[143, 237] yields 1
